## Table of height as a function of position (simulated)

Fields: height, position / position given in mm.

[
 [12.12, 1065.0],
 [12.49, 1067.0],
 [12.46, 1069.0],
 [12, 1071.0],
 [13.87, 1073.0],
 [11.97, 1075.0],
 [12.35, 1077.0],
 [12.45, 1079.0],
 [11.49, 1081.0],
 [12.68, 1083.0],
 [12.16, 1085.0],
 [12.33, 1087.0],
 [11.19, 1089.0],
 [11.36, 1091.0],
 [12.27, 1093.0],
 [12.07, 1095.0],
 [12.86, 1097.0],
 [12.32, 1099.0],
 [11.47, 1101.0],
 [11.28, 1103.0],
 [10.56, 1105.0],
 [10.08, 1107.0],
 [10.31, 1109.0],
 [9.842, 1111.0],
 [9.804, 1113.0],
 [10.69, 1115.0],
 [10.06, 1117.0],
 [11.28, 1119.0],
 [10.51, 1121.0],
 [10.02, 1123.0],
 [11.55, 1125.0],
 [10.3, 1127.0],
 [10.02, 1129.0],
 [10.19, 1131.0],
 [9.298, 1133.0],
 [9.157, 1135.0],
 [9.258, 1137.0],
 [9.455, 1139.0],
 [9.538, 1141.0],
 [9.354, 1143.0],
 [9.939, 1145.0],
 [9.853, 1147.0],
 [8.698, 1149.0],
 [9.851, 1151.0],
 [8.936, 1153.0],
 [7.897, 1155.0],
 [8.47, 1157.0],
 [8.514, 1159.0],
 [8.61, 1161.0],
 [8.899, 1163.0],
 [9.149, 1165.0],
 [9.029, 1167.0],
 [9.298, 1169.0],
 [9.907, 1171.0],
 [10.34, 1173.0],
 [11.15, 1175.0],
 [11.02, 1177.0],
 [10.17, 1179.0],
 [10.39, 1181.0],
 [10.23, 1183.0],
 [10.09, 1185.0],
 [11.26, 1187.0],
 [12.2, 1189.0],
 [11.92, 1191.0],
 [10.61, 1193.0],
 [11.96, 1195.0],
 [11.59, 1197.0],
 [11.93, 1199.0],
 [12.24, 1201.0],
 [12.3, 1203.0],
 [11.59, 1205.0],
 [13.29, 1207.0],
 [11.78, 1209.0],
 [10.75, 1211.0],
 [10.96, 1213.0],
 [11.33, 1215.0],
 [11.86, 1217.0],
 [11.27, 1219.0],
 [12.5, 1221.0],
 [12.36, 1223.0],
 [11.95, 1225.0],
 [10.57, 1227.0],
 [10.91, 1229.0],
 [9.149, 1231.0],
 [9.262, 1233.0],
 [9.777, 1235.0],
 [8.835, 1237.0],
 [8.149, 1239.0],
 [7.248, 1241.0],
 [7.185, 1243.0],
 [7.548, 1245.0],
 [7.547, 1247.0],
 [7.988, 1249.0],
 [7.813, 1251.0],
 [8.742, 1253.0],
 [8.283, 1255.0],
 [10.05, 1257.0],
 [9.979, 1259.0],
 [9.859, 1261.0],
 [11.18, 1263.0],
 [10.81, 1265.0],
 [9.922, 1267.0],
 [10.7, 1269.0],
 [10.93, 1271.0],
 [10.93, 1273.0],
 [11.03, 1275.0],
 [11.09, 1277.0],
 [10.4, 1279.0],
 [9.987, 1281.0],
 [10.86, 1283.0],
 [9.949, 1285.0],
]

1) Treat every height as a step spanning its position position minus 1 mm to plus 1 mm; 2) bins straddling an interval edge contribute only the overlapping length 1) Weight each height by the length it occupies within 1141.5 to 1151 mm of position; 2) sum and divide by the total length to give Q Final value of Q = 9.51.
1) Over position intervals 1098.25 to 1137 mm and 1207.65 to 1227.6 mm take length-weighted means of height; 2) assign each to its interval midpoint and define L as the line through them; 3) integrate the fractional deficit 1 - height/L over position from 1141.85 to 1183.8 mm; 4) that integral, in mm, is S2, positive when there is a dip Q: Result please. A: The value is 5.5 mm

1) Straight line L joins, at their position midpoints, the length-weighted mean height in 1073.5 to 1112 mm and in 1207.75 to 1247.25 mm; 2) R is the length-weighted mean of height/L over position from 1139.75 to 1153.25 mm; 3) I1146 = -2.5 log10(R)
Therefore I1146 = 0.17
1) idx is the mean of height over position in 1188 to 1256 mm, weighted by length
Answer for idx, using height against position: 10.4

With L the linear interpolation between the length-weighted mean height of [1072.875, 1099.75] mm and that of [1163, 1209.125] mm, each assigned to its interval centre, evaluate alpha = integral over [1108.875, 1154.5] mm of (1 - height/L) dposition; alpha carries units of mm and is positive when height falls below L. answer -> 6.9 mm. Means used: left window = 12.2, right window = 11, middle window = 9.88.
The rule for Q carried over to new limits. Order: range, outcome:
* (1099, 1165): 9.83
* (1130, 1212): 10.2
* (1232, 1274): 9.18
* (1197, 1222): 11.8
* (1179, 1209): 11.5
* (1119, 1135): 10.3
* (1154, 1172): 8.86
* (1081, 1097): 12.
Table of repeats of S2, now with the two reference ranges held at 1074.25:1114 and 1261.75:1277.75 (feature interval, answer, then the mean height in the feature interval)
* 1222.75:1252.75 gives 5.3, 9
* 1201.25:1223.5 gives -1.6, 11.8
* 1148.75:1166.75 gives 4.0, 8.79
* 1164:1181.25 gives 1.8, 10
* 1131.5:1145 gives 2.3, 9.42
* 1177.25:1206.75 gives -0.6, 11.4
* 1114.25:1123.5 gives 0.7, 10.5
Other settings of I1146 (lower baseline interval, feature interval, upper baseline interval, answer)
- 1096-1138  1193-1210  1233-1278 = -0.22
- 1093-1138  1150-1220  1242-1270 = -0.08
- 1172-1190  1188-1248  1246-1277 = -0.04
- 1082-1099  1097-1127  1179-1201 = 0.11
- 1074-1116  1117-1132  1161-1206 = 0.07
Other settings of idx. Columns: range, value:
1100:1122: 10.5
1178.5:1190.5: 10.8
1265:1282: 10.6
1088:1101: 12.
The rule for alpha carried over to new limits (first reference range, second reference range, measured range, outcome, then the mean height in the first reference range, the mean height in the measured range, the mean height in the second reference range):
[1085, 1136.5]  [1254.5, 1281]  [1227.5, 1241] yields 1.6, 10.8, 9.24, 10.4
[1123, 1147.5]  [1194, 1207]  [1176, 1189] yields 0.9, 9.83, 10.7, 12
